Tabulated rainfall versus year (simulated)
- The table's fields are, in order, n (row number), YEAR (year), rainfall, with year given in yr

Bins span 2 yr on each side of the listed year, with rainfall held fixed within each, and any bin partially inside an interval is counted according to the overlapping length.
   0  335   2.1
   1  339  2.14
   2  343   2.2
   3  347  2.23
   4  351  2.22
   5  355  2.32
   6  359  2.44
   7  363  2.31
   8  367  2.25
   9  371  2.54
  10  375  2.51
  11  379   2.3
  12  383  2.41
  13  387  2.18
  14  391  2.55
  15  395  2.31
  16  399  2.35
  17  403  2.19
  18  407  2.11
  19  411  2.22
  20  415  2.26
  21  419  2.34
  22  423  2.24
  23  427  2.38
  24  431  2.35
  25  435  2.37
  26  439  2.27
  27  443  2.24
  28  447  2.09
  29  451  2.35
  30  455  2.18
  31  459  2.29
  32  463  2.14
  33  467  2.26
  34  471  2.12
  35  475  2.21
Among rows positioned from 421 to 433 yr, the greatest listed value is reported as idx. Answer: 2.38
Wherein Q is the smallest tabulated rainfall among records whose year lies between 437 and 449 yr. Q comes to 2.09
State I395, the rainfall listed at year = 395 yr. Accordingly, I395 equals 2.31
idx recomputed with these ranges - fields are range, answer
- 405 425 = 2.34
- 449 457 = 2.35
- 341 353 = 2.23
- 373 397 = 2.55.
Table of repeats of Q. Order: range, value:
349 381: 2.22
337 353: 2.14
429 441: 2.27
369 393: 2.18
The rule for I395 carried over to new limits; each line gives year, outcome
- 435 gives 2.37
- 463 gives 2.14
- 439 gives 2.27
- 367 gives 2.25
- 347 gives 2.23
